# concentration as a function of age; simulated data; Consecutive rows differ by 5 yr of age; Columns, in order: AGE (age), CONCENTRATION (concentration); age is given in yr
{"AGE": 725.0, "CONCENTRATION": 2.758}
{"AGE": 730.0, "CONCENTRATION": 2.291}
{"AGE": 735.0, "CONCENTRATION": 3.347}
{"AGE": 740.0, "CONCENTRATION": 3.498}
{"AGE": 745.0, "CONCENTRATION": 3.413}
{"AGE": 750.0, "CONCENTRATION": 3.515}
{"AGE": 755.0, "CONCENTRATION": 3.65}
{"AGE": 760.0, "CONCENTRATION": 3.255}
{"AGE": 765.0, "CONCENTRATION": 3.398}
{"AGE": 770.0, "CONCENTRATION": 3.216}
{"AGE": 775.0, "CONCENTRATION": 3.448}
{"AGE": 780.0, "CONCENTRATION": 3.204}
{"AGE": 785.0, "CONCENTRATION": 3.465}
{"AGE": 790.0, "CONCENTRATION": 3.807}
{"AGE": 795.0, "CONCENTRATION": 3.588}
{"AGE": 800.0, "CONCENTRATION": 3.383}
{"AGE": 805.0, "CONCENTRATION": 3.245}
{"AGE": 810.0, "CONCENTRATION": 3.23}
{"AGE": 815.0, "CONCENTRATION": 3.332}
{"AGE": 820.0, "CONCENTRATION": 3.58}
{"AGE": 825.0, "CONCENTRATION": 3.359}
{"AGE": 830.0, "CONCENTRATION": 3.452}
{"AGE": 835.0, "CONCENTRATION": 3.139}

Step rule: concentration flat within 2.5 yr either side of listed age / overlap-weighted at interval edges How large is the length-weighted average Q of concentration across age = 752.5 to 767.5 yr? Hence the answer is 3.43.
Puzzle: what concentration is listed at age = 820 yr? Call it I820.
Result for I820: 3.58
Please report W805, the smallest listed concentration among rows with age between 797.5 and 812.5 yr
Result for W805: 3.23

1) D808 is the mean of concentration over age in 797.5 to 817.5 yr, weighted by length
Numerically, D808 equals 3.3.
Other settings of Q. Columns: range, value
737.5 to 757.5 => 3.52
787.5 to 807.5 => 3.51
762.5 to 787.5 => 3.35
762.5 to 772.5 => 3.31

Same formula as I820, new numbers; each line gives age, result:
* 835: 3.139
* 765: 3.398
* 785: 3.465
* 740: 3.498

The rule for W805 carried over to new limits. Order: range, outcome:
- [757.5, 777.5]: 3.216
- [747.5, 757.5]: 3.515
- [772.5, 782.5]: 3.204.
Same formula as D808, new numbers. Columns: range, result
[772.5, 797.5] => 3.5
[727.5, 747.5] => 3.14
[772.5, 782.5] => 3.33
